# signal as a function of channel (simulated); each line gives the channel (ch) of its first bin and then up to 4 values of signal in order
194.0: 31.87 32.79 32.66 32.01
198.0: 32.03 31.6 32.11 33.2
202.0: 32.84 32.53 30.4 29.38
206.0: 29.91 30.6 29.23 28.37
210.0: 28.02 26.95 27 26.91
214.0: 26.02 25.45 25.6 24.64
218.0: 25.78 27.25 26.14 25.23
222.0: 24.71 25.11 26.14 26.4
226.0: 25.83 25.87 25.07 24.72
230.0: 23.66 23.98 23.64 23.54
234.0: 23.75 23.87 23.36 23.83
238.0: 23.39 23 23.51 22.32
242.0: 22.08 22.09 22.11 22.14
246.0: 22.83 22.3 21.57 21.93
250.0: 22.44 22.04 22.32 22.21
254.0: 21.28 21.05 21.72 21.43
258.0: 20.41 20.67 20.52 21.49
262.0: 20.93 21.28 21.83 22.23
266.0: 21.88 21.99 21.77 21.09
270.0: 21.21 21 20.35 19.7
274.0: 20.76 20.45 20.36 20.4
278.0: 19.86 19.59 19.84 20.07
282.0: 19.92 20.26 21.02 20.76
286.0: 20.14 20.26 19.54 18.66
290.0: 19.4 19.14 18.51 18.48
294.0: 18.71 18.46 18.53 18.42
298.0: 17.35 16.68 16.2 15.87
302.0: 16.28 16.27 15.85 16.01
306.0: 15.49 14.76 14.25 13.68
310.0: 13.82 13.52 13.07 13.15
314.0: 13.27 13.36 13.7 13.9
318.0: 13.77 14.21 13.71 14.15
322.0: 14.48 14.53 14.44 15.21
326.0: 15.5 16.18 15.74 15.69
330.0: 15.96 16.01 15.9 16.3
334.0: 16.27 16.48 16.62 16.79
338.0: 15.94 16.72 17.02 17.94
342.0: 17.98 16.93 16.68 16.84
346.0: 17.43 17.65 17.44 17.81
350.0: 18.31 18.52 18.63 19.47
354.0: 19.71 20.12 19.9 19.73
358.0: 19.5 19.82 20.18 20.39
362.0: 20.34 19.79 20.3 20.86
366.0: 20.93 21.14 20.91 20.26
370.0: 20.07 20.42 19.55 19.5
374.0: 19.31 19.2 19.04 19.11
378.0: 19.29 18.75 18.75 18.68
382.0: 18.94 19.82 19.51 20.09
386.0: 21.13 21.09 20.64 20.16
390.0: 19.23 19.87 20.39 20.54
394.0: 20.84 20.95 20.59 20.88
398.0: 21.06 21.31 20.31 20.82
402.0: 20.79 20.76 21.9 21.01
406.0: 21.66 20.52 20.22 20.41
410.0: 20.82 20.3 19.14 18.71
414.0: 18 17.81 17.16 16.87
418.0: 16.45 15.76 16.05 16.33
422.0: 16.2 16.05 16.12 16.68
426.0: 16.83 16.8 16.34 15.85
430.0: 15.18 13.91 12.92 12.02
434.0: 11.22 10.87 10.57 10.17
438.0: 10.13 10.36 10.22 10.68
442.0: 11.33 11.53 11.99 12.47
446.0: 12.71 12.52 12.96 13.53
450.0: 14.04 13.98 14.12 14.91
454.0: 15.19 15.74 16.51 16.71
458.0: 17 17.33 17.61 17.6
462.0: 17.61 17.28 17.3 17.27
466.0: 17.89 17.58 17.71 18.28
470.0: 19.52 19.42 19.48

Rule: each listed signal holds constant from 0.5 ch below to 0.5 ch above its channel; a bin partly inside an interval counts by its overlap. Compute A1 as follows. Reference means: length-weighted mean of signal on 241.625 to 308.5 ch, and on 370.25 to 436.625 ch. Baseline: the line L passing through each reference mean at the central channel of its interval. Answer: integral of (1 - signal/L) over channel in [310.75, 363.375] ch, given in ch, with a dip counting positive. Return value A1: 6.94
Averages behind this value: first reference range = 19.9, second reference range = 18.4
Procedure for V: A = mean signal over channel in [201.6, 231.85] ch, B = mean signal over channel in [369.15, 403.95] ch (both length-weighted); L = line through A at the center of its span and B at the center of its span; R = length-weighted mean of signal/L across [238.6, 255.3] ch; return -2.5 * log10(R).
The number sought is 0.16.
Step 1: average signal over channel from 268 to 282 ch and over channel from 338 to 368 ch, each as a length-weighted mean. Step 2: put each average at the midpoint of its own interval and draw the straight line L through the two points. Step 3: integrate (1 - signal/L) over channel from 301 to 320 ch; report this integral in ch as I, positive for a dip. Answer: 5.1 ch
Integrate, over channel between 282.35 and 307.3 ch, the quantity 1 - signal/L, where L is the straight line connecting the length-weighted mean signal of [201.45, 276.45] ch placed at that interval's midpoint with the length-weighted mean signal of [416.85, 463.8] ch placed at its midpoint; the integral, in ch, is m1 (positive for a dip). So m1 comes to 3.8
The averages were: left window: 23.9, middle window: 18.1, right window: 14.4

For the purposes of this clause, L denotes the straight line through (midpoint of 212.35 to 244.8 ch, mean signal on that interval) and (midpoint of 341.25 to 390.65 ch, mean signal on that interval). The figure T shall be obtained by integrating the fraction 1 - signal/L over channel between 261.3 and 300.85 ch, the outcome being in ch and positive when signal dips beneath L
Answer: 4.7 ch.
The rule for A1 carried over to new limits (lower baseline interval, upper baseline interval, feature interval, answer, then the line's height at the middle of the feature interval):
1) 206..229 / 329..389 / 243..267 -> 2.7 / 24.5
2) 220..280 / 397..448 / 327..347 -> 2.7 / 19.2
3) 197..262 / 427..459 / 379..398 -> -4.5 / 16.3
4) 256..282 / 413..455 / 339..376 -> -4.2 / 17.2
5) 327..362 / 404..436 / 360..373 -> -2.1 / 17.5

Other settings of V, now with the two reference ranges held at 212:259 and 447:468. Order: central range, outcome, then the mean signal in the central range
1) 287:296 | 0.15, 18.9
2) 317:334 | 0.34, 15.1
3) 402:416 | -0.13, 20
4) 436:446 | 0.44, 11.1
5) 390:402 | -0.14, 20.6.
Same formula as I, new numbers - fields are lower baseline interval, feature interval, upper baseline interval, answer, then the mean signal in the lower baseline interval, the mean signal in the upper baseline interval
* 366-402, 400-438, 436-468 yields 0.7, 20.1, 14.4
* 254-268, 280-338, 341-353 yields 8.8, 21.4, 17.7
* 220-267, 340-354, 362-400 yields 2.0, 22.9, 20.1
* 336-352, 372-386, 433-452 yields -3.6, 17.4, 11.8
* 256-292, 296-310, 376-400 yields 3.1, 20.6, 20.1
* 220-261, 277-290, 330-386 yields 0.9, 23.1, 18.7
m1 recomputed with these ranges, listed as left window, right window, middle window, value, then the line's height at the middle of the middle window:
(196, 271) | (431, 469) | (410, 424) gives -1.4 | 15.8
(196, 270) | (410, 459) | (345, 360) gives 0.0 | 18.8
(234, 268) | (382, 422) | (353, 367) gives 0.1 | 20.4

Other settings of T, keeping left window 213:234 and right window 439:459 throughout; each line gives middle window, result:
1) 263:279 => 1.3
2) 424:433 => -0.4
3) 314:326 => 3.6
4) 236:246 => 0.7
